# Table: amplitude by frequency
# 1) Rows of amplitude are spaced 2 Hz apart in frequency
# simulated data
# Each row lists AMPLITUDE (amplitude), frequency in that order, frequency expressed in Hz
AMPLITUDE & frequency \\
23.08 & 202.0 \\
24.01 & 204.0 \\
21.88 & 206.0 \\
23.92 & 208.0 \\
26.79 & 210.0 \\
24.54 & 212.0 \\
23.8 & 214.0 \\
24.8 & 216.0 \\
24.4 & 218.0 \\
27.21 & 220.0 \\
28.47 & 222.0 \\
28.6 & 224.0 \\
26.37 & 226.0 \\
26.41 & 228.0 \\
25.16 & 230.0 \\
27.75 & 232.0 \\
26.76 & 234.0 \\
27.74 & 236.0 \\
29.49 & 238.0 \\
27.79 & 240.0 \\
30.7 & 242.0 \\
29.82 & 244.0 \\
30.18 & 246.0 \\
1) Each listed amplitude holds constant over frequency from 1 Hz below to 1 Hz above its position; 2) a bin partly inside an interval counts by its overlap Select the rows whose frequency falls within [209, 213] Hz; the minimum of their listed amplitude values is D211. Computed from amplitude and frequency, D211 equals 24.54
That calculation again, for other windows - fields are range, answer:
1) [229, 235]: 25.16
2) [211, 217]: 23.8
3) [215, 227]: 24.4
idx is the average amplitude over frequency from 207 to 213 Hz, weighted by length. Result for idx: 25.1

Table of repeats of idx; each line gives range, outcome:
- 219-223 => 27.8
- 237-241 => 28.6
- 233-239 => 28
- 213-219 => 24.3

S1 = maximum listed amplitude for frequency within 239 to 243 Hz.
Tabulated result 30.7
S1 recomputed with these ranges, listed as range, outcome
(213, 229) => 28.6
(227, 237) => 27.75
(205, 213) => 26.79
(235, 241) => 29.49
